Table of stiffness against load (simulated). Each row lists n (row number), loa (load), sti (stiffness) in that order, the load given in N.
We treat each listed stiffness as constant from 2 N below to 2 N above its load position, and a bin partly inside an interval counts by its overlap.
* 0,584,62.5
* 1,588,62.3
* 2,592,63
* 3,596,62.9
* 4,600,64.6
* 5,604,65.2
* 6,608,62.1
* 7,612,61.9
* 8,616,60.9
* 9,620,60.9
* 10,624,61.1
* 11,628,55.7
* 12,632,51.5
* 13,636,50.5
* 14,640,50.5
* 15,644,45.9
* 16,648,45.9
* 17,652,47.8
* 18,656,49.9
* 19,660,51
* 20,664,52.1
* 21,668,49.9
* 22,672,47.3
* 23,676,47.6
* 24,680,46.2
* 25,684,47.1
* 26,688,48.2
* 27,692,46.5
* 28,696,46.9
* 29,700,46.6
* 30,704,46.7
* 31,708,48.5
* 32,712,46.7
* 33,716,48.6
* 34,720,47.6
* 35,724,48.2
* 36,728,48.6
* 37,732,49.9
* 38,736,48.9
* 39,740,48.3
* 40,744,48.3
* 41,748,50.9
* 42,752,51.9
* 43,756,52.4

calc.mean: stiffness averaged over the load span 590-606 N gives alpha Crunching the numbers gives 63.9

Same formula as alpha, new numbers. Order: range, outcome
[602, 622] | 62.2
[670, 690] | 47.3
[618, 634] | 57.3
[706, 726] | 47.9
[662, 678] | 49.2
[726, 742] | 48.9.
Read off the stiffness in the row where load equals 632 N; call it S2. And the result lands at 51.5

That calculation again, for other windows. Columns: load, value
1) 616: 60.9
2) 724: 48.2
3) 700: 46.6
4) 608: 62.1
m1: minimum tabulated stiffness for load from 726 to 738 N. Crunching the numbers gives 48.6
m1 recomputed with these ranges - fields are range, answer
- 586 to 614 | 61.9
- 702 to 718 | 46.7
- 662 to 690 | 46.2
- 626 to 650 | 45.9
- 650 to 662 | 47.8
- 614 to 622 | 60.9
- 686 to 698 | 46.5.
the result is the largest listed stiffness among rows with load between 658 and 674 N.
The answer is 52.1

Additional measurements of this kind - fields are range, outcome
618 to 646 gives 61.1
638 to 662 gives 51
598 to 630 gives 65.2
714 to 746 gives 49.9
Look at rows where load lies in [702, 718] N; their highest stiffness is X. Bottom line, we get 48.6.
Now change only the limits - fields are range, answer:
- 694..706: 46.9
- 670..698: 48.2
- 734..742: 48.9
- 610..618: 61.9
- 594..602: 64.6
